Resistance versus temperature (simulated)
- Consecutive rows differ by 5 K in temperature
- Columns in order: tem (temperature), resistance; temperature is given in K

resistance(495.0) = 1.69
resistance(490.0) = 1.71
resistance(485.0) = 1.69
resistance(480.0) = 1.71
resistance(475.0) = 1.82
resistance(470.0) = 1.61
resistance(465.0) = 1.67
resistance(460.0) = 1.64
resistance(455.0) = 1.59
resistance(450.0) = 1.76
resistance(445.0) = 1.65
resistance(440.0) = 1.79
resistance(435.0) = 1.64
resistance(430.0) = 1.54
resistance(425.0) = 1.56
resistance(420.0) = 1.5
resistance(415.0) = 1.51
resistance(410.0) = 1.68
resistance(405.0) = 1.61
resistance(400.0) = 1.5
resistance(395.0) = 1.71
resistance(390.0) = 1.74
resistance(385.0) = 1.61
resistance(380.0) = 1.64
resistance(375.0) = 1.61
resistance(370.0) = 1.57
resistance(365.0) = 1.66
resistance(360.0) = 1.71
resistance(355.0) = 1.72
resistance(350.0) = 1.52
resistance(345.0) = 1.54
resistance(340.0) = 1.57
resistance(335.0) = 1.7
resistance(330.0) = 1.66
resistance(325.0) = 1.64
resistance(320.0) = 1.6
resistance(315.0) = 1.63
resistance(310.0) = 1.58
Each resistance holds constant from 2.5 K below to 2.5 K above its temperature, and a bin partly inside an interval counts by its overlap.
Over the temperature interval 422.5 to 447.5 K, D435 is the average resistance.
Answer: 1.64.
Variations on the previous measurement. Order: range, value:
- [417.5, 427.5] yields 1.53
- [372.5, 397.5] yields 1.66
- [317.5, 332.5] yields 1.63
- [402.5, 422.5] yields 1.57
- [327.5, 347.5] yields 1.62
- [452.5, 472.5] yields 1.63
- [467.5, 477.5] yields 1.71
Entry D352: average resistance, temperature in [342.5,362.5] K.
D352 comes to 1.62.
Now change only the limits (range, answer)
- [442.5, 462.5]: 1.66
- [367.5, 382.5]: 1.61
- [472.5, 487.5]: 1.74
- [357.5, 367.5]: 1.69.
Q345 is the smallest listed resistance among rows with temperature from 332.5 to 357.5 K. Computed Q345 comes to 1.52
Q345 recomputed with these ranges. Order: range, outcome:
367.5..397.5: 1.57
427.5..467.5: 1.54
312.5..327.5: 1.6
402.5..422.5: 1.5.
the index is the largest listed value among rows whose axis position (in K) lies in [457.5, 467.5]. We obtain 1.67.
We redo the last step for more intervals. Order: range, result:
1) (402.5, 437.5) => 1.68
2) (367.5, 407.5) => 1.74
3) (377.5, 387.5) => 1.64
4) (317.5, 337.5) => 1.7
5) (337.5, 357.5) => 1.72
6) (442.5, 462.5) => 1.76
